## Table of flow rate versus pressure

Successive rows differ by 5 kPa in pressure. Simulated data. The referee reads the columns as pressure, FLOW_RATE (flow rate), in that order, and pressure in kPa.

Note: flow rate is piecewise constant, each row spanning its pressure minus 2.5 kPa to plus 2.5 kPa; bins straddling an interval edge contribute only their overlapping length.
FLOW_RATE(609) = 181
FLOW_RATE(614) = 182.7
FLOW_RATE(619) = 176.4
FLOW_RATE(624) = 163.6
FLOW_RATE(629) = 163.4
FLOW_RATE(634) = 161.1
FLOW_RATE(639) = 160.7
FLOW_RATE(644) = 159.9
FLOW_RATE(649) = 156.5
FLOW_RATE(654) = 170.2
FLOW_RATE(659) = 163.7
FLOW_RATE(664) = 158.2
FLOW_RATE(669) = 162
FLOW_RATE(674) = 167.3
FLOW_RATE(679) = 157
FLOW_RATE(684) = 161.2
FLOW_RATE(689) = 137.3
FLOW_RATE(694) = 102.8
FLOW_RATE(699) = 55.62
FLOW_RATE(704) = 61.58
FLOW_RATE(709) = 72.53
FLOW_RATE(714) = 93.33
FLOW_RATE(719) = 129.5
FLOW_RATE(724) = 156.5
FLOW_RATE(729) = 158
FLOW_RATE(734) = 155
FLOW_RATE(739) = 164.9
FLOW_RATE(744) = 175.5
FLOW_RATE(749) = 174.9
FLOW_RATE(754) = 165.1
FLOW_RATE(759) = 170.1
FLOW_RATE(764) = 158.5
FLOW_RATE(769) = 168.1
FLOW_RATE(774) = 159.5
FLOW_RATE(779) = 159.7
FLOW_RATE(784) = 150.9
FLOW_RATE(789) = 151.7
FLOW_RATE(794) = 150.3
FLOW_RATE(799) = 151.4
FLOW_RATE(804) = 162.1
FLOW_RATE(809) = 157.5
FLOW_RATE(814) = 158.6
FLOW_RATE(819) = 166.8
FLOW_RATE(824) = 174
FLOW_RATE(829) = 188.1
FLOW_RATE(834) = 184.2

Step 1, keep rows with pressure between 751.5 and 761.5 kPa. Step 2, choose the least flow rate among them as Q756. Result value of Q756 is 165.1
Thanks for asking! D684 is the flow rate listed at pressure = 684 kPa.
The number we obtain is 161.2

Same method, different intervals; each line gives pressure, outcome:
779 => 159.7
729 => 158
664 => 158.2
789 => 151.7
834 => 184.2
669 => 162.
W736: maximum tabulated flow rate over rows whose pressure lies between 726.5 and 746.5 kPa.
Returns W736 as 175.5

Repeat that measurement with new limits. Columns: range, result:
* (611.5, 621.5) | 182.7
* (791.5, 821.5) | 166.8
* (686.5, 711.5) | 137.3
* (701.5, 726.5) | 156.5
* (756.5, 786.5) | 170.1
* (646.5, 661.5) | 170.2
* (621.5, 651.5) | 163.6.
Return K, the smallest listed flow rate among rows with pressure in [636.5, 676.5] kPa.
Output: 156.5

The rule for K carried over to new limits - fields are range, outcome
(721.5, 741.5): 155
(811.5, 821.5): 158.6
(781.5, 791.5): 150.9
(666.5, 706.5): 55.62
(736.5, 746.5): 164.9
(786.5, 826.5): 150.3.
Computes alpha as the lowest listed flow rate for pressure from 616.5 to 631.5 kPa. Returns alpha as 163.4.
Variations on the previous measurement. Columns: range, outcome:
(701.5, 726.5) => 61.58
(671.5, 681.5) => 157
